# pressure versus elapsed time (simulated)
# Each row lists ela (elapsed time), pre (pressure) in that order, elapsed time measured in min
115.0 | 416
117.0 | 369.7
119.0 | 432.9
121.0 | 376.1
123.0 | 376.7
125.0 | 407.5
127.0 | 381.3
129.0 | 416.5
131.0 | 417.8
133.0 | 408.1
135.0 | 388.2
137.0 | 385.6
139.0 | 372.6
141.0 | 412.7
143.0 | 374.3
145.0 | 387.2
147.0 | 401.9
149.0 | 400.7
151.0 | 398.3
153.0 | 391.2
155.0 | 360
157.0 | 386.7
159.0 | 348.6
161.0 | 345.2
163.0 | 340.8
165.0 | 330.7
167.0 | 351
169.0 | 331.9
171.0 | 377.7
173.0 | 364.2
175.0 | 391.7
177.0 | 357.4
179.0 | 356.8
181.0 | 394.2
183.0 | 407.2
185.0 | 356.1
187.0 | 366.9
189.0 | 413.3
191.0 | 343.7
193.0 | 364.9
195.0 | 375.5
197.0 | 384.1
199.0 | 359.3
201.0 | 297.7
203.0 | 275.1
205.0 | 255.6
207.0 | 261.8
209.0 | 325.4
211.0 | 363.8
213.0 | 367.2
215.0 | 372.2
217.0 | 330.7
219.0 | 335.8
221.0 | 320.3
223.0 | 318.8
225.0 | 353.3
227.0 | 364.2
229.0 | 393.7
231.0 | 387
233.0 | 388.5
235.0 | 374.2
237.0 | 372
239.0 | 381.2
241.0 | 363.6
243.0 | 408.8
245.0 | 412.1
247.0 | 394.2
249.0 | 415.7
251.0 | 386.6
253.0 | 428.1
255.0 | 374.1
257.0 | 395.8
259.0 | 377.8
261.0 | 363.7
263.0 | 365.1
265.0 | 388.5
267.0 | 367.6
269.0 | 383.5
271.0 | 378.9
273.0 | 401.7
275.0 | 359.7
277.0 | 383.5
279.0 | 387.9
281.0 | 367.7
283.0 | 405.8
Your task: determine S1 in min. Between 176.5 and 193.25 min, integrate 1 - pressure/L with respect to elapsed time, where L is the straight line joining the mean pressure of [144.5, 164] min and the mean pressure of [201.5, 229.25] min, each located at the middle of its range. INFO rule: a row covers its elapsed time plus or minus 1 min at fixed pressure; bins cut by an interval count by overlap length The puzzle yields -1.04 min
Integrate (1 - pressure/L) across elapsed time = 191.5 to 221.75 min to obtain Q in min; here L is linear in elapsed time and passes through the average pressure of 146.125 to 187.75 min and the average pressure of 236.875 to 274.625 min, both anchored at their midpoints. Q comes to 3.6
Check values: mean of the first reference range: 369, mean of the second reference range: 387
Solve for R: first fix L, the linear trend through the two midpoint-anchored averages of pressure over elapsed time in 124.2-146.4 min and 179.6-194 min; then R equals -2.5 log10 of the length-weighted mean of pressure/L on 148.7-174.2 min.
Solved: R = 0.069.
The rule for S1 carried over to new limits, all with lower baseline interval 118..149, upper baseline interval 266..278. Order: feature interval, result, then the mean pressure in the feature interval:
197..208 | 2.5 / 298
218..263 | 0.6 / 377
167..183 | 0.9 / 369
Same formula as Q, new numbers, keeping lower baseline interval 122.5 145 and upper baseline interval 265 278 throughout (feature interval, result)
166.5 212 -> 4.4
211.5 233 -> 1.6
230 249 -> -0.3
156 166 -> 1.1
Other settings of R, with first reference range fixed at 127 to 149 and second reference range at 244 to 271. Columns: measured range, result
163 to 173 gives 0.133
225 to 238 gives 0.034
